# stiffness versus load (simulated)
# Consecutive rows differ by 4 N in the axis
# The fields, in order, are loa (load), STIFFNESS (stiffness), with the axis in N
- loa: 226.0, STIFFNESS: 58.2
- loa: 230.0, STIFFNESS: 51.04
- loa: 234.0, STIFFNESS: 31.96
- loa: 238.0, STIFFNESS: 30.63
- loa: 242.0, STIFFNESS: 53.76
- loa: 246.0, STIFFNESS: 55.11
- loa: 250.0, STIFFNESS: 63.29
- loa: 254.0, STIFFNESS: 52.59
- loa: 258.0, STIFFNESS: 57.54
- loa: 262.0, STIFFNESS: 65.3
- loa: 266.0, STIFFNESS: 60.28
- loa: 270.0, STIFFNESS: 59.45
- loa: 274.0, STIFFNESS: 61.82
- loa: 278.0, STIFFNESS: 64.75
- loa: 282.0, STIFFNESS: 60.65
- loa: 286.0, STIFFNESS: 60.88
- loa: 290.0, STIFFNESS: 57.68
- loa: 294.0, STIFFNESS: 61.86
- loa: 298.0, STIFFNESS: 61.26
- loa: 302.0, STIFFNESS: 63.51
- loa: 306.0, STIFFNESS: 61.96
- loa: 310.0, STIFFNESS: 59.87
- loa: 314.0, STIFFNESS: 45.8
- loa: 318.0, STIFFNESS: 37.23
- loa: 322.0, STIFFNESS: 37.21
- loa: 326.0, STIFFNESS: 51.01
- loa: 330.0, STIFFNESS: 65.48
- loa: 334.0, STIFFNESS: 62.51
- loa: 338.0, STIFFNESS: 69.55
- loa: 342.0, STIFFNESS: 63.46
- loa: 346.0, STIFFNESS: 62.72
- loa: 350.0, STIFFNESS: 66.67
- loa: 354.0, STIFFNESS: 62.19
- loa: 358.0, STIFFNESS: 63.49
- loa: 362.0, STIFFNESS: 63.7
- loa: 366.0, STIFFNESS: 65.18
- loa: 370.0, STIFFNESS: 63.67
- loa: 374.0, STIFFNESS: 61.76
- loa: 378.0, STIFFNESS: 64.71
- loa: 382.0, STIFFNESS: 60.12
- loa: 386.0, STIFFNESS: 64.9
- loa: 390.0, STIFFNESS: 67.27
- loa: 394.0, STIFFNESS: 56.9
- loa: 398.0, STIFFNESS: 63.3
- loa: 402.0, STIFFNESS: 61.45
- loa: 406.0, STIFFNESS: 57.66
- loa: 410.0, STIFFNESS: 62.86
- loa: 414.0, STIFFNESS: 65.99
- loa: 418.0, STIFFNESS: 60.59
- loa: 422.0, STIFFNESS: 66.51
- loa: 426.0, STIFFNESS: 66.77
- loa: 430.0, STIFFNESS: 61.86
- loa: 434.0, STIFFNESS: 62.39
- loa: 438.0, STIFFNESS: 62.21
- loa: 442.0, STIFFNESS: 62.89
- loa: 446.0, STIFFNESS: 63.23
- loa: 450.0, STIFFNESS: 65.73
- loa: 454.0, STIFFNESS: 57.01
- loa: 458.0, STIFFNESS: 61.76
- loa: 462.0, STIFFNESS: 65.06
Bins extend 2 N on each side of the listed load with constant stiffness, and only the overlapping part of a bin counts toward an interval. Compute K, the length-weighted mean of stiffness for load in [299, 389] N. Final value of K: 59.9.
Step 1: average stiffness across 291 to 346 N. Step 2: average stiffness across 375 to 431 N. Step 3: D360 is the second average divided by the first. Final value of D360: 1.10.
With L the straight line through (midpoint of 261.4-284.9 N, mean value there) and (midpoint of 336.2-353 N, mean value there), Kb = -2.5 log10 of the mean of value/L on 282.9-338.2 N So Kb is 0.13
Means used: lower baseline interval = 61.8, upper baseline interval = 65.4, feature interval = 56.5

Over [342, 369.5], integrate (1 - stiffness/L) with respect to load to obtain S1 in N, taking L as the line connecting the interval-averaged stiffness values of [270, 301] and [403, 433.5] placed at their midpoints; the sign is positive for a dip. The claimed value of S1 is -0.76 N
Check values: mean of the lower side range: 61.2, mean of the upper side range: 63.1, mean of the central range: 63.9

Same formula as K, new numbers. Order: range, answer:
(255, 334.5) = 57.6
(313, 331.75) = 47.2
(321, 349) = 59.9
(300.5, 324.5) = 50.7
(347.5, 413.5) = 62.9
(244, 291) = 60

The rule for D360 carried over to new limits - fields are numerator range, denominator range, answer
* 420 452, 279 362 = 1.08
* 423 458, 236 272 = 1.14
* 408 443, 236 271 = 1.15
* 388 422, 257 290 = 1.02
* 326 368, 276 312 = 1.04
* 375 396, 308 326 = 1.37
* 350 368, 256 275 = 1.05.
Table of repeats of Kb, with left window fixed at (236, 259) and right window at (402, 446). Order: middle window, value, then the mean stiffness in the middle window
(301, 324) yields 0.11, 50.4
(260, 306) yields -0.14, 61.6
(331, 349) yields -0.13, 64.7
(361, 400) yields -0.05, 63.1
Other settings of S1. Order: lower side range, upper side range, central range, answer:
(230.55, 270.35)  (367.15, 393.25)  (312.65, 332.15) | 3.7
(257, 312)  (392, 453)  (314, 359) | 3.0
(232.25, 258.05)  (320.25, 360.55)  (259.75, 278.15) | -3.6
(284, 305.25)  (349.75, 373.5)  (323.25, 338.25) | 0.6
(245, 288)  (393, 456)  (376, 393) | -0.5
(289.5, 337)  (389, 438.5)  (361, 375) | -1.0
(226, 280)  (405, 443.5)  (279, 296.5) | -1.3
